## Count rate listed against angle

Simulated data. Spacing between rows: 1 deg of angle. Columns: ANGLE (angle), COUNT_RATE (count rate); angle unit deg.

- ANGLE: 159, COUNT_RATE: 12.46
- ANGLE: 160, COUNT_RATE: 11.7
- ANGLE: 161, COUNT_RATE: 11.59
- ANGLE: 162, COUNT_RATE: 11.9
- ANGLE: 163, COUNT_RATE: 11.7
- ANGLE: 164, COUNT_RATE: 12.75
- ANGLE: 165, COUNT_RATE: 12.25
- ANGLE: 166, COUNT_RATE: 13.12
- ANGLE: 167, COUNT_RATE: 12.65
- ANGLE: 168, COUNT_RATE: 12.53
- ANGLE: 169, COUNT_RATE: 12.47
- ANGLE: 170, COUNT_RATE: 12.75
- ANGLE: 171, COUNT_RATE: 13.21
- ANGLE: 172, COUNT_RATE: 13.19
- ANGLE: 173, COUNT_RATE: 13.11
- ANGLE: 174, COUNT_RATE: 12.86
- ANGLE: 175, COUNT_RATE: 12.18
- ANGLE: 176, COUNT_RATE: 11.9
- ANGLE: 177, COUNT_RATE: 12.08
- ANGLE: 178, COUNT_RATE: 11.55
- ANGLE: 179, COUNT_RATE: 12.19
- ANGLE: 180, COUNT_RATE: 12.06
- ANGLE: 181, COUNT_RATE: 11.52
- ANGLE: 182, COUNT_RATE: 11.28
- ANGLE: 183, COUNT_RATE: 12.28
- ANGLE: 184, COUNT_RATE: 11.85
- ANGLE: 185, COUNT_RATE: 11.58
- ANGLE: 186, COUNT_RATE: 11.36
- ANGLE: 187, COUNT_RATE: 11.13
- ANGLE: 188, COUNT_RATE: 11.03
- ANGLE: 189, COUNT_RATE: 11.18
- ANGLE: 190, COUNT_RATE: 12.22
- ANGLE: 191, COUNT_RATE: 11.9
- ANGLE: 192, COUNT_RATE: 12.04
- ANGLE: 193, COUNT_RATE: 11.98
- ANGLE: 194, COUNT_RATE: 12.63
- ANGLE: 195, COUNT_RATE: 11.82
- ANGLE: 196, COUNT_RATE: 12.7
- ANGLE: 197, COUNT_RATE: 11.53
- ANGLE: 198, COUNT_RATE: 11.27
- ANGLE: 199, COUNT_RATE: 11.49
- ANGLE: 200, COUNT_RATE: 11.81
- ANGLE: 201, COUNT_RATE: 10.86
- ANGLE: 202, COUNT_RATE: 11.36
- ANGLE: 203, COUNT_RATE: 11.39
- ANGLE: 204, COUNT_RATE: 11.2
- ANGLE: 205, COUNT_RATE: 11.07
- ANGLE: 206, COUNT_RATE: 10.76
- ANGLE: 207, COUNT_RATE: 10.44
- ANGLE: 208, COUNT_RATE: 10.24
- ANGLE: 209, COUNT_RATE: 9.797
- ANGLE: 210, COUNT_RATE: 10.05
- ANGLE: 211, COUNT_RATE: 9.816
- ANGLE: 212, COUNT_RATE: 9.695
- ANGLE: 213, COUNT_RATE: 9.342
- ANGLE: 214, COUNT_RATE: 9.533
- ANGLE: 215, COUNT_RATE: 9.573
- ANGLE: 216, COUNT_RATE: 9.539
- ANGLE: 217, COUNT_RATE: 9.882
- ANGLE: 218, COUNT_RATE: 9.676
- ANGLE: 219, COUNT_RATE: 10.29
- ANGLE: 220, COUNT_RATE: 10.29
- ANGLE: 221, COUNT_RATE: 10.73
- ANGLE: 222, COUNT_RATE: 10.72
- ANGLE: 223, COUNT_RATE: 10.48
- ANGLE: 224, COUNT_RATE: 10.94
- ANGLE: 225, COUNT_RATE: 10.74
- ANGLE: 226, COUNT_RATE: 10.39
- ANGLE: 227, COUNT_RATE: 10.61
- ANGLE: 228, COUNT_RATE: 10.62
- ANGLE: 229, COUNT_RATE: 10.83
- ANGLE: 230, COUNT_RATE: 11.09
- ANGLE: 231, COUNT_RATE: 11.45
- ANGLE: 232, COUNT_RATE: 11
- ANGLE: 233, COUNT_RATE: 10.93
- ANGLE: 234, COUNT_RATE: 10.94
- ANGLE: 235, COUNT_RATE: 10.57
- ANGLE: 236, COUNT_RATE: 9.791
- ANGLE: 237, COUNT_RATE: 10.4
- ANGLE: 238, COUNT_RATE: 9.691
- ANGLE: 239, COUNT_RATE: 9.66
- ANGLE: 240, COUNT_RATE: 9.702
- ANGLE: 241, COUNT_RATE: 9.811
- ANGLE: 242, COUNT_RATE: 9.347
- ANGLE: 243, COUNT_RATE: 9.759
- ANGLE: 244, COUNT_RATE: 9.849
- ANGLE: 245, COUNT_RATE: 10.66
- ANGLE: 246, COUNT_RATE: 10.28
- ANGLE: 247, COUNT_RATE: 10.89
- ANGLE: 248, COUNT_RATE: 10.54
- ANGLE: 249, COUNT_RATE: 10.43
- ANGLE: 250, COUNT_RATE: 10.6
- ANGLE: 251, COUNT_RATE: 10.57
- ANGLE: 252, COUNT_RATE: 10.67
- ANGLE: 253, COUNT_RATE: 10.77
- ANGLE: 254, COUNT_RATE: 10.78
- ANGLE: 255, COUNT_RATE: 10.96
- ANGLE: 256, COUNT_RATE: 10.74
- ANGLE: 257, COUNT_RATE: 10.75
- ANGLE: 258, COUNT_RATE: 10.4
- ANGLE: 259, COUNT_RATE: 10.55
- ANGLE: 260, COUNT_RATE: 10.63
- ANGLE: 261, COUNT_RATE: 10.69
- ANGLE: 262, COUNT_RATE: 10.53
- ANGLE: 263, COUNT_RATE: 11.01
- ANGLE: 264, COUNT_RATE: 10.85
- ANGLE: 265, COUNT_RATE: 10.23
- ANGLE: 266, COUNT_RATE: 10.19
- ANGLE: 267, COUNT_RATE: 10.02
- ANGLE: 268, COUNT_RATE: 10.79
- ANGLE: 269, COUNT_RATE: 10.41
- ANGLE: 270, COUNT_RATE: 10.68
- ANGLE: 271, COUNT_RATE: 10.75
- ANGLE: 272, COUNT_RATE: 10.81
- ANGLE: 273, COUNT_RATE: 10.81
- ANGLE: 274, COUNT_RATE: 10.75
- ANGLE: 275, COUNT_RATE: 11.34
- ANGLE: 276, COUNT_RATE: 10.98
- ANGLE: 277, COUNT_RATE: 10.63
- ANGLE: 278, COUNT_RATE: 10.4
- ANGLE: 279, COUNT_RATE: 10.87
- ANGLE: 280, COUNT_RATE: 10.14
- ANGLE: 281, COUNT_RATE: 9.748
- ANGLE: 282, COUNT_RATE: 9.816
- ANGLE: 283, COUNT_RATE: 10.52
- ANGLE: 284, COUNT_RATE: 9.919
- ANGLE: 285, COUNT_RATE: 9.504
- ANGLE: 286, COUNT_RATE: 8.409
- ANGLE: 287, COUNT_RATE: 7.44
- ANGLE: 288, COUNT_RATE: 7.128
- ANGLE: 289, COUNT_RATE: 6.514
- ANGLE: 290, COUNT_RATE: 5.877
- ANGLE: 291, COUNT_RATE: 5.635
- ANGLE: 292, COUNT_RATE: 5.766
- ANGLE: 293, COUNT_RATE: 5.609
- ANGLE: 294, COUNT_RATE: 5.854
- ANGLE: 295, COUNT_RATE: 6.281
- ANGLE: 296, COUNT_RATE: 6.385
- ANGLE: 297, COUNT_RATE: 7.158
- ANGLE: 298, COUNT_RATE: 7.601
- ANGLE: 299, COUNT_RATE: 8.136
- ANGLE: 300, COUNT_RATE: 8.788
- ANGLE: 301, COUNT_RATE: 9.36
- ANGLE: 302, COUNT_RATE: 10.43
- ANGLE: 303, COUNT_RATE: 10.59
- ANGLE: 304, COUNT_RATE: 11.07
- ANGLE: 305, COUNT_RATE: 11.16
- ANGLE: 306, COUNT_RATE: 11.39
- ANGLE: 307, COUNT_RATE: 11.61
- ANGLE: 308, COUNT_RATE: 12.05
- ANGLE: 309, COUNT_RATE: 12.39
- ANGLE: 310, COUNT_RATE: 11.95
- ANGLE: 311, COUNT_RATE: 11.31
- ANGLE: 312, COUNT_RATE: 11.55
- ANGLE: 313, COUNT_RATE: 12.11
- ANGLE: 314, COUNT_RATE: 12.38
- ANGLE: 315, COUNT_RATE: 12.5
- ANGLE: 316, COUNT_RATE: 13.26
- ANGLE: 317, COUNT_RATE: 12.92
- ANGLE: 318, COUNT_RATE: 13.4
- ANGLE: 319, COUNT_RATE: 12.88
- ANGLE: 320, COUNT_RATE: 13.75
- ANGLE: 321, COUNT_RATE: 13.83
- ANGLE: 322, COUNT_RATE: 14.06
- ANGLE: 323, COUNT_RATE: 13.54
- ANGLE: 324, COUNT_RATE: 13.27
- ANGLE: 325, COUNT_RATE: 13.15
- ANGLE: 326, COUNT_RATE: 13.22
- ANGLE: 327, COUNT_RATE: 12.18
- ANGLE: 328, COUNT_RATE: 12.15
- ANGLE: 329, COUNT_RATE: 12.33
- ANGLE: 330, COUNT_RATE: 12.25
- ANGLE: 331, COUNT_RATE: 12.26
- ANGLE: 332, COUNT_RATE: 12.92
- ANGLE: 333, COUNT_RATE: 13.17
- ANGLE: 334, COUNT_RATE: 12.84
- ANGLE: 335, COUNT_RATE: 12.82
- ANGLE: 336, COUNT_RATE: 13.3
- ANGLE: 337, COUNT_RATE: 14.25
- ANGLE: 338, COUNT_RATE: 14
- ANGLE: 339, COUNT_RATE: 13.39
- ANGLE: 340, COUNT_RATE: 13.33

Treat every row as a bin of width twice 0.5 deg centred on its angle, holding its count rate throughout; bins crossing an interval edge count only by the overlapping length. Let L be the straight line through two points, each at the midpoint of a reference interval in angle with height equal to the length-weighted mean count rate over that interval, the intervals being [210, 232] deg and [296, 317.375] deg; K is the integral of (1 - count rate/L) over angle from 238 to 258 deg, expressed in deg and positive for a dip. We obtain 0.25 deg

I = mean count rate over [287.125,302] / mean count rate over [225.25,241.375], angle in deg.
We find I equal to 0.67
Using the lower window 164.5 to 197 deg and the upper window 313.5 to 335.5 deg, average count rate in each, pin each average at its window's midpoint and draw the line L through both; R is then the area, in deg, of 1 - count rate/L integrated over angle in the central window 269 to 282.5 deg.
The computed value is 2.23 deg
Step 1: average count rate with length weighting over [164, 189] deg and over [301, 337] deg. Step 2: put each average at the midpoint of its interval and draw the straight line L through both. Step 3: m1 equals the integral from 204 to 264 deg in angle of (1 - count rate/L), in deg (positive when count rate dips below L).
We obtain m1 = 9.2 deg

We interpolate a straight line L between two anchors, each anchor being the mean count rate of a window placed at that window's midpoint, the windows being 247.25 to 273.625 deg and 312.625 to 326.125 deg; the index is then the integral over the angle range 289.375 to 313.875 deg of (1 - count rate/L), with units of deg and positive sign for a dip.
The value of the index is 6.4 deg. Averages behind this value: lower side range 10.6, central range 9.2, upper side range 13.2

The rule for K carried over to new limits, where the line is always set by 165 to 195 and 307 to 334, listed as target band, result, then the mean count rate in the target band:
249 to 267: 2.6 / 10.6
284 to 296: 5.5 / 6.85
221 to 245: 3.7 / 10.4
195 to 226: 4.2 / 10.6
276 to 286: 1.9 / 10.1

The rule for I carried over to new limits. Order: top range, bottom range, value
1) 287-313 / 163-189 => 0.73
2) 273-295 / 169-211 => 0.75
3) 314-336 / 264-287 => 1.26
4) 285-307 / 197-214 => 0.76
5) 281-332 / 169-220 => 0.92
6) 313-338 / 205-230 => 1.27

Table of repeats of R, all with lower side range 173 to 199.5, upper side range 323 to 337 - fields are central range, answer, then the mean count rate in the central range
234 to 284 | 7.73 deg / 10.4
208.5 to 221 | 2.31 deg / 9.83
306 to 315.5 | 0.57 deg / 12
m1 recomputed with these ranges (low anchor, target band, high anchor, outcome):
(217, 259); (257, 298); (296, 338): 6.8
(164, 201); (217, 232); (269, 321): 0.9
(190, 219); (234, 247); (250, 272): 0.8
